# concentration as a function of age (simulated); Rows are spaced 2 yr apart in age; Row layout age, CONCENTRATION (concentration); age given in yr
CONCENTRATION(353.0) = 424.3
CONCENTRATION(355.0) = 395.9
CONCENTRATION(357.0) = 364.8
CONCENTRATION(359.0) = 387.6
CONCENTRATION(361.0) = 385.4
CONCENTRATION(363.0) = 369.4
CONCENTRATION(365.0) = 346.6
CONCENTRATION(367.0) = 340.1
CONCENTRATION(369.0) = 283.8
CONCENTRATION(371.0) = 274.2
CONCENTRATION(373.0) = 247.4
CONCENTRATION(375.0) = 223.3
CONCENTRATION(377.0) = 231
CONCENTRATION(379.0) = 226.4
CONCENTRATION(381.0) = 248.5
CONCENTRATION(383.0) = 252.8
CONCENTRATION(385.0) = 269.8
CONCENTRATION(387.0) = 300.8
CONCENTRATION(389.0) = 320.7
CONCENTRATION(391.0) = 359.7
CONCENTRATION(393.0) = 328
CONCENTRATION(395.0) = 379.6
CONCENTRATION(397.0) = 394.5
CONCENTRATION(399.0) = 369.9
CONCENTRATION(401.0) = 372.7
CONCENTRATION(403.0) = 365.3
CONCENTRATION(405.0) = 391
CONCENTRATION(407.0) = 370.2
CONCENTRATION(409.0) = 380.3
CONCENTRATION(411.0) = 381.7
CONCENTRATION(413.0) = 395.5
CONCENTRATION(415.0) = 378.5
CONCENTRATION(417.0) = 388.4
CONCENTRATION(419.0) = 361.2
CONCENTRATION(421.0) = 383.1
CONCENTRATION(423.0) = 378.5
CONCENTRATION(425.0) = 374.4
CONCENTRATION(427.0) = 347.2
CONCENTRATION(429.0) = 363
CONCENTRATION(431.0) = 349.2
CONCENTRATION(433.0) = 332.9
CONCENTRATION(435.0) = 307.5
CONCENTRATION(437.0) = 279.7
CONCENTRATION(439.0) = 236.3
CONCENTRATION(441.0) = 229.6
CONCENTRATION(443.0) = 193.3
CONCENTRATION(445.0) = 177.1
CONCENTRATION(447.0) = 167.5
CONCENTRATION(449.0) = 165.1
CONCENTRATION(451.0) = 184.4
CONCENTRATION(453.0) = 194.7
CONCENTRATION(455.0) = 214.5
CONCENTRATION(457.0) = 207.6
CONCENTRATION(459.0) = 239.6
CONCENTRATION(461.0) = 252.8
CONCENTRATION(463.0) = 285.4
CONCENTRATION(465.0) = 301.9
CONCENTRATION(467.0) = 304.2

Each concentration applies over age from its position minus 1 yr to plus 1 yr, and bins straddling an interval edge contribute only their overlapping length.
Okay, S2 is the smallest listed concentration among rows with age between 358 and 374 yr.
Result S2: 247.4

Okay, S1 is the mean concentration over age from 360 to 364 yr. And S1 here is 377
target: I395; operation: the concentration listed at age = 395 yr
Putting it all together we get 379.6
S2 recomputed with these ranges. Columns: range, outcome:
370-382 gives 223.3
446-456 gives 165.1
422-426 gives 374.4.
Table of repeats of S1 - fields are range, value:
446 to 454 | 178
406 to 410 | 375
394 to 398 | 387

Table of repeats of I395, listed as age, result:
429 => 363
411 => 381.7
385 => 269.8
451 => 184.4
